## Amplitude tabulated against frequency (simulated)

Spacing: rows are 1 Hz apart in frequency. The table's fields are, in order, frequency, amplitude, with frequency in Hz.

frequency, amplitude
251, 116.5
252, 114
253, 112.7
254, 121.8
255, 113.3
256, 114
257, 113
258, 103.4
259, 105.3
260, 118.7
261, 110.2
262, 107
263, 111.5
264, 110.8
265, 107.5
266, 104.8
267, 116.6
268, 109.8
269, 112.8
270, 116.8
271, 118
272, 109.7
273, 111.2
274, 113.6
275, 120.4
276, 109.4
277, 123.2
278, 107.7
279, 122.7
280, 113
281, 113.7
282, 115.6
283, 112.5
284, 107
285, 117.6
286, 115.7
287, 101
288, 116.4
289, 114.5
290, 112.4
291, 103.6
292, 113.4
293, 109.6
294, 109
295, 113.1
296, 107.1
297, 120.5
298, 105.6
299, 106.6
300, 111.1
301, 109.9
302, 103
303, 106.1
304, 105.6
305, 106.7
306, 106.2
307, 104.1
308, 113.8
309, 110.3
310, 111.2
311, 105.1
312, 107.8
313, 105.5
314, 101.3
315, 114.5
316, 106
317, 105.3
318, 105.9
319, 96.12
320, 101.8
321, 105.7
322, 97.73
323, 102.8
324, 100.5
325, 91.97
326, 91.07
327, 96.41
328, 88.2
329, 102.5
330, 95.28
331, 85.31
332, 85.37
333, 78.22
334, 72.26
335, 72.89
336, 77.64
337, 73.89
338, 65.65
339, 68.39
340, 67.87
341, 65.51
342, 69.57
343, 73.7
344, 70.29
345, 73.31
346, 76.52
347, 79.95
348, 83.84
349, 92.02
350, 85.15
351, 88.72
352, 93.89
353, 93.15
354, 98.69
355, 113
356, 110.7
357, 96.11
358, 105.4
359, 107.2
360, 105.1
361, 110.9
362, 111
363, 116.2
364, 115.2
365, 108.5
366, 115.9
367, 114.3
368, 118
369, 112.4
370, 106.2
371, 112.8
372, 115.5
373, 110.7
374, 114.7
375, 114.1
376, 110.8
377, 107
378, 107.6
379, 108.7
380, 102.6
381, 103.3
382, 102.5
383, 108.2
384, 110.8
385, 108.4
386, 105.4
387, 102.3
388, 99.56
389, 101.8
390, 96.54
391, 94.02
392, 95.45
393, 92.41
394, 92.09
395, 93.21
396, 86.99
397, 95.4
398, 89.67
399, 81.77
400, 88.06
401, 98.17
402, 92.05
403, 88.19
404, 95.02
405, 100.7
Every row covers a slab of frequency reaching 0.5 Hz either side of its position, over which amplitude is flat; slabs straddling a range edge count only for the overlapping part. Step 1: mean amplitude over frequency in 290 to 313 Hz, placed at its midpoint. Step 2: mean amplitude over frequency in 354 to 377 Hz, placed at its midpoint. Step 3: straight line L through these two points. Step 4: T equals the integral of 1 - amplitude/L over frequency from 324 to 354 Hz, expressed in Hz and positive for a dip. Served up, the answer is 7.6 Hz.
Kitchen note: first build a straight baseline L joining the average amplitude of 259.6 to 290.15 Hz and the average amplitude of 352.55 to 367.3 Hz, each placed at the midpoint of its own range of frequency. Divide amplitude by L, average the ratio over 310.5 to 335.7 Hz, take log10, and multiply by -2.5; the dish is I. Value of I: 0.14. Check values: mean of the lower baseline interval 113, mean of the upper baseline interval 108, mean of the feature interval 96.5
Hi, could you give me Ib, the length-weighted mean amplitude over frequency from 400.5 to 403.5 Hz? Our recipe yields 92.8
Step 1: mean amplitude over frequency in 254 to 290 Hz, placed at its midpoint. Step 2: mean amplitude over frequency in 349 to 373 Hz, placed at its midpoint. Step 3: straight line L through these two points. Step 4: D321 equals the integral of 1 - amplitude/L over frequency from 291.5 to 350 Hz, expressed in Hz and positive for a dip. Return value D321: 7.6 Hz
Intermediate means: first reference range 113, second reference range 106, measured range 95.2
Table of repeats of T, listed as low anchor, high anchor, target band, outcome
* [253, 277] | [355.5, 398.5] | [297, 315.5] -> 0.3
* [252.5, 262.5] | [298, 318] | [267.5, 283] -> -0.6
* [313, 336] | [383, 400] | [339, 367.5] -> 0.6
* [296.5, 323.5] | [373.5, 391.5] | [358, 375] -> -1.0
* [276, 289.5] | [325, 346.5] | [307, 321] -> -2.0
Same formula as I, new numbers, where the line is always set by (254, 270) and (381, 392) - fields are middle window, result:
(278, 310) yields -0.02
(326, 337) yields 0.24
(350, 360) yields 0.05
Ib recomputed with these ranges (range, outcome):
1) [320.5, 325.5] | 99.7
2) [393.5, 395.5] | 92.7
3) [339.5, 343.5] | 69.2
